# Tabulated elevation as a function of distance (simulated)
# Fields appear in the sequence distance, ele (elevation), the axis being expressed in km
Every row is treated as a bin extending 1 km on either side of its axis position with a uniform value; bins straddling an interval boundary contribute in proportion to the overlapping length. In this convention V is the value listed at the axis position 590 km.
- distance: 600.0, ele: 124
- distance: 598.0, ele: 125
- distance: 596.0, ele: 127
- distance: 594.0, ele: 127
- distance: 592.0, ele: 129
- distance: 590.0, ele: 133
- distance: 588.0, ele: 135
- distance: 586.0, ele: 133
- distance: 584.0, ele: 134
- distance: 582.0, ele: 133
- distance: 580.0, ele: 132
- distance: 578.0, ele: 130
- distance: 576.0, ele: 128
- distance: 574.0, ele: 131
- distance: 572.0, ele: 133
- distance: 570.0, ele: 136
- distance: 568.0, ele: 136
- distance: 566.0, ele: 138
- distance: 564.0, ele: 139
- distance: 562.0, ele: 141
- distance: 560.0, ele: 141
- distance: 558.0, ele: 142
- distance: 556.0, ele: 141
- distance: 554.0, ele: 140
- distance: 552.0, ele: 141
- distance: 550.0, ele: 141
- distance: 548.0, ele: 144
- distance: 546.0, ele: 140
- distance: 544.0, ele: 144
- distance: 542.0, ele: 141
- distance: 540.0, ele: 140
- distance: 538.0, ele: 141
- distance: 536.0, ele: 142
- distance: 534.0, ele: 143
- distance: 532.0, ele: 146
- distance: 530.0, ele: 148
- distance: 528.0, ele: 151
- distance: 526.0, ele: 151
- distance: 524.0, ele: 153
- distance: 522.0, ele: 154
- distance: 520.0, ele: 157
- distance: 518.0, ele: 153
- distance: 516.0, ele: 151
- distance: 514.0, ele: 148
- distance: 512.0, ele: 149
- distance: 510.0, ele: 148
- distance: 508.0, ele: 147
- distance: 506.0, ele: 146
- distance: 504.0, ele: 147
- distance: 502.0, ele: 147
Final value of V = 133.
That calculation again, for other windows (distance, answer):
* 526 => 151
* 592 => 129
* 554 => 140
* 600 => 124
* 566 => 138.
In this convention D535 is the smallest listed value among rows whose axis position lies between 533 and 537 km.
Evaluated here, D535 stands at 142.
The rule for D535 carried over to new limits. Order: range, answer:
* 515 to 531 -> 148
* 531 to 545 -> 140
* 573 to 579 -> 128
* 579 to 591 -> 132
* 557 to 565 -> 139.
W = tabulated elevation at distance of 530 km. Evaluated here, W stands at 148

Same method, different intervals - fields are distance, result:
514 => 148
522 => 154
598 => 125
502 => 147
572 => 133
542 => 141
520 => 157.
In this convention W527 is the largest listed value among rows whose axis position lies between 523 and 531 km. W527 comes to 153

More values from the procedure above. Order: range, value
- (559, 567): 141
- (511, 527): 157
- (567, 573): 136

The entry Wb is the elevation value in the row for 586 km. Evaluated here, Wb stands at 133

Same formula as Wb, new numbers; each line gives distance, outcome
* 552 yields 141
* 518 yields 153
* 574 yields 131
